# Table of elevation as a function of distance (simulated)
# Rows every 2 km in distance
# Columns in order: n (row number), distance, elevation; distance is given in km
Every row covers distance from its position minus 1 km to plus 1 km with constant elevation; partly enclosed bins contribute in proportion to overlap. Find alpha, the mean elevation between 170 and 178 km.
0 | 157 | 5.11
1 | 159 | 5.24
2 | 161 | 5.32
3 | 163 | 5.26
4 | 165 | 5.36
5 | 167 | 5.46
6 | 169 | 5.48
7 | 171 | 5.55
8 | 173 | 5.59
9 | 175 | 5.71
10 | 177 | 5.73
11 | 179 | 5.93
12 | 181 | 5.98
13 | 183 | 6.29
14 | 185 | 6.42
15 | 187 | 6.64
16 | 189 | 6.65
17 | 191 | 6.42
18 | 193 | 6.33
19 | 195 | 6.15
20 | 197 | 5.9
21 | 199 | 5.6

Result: 5.65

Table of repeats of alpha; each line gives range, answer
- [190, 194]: 6.38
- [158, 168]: 5.33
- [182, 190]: 6.5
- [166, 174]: 5.52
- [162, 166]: 5.31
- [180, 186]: 6.23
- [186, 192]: 6.57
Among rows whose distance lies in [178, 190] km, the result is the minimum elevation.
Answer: 5.93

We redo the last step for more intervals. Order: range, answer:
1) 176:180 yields 5.73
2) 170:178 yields 5.55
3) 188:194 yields 6.33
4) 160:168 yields 5.26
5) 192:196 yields 6.15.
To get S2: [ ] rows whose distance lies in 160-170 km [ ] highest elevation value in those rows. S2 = 5.48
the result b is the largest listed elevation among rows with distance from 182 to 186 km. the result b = 6.42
